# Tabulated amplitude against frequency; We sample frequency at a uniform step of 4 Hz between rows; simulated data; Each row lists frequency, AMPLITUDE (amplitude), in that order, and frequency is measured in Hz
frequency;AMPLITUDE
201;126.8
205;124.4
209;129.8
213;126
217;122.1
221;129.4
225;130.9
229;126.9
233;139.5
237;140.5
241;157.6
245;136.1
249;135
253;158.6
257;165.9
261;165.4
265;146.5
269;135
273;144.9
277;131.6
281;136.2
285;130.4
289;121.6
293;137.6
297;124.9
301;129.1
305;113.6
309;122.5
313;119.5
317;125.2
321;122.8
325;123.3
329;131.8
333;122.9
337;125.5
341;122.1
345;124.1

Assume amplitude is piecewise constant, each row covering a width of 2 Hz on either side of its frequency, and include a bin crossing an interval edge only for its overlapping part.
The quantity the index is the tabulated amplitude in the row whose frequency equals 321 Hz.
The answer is 122.8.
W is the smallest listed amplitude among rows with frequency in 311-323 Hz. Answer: 119.5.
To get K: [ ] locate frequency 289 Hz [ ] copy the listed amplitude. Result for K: 121.6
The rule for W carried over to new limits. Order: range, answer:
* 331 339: 122.9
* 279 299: 121.6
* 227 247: 126.9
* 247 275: 135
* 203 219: 122.1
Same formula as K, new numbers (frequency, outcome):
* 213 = 126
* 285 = 130.4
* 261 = 165.4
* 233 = 139.5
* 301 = 129.1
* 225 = 130.9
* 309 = 122.5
